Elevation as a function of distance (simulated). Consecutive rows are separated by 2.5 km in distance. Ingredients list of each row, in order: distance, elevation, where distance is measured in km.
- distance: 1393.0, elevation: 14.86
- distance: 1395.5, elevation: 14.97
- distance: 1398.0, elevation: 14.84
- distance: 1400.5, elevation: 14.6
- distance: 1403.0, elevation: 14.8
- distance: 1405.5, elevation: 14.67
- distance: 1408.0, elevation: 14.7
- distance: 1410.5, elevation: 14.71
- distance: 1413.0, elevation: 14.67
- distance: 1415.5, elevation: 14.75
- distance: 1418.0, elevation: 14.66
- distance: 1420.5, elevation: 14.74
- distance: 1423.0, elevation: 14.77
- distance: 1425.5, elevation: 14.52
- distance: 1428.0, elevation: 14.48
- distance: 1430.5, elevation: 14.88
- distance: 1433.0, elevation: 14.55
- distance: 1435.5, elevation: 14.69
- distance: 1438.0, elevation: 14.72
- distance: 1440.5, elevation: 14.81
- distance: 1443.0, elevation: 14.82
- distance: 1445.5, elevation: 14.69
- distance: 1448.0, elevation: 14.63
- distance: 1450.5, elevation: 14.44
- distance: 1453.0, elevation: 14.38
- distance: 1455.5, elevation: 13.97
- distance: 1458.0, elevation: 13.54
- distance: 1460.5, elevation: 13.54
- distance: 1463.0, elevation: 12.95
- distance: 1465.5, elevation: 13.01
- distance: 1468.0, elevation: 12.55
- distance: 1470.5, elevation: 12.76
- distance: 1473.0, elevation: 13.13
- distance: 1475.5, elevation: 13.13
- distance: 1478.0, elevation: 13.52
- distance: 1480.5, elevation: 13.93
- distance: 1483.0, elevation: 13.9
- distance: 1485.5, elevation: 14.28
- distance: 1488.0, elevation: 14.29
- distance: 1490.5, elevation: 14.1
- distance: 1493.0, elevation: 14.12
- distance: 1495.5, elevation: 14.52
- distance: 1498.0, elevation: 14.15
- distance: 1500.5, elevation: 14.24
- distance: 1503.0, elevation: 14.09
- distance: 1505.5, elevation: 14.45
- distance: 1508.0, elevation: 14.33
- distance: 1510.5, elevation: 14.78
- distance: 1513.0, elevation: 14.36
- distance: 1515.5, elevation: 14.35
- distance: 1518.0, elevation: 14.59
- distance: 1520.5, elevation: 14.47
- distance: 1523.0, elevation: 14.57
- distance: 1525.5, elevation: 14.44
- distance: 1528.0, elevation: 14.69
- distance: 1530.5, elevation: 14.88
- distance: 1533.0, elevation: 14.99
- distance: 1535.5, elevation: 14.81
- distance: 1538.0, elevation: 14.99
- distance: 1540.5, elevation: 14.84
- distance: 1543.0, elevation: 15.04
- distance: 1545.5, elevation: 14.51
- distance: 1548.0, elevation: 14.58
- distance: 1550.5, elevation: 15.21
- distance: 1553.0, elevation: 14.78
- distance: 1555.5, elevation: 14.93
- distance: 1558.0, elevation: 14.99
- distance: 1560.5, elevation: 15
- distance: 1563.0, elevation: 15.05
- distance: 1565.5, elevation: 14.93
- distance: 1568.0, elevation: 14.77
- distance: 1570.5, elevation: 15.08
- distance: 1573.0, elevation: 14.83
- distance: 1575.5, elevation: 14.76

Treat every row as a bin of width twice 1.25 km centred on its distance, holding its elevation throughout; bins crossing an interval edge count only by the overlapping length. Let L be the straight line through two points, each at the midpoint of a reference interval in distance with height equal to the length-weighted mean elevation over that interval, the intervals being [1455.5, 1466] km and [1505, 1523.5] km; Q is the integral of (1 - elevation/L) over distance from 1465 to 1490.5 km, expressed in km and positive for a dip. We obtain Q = 0.43 km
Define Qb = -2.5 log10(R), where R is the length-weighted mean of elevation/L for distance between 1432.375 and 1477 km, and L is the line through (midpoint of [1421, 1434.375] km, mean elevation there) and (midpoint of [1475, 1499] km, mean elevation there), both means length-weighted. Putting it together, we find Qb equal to 0.036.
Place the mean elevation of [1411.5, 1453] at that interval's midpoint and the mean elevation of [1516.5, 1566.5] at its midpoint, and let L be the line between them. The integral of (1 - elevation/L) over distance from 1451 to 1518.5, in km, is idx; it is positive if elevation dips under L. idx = 3.9 km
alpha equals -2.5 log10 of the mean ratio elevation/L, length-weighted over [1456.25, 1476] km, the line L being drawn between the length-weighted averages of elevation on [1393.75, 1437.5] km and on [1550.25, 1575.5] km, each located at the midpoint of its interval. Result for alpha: 0.13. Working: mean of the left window 14.7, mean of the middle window 13.1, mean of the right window 14.9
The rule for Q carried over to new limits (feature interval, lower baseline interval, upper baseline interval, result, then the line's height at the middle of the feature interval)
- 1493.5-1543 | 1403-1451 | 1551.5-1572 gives 1.0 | 14.9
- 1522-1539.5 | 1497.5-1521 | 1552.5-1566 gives -0.2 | 14.6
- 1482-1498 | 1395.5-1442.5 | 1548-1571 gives 0.7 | 14.8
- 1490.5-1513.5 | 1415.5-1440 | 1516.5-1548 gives 0.6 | 14.7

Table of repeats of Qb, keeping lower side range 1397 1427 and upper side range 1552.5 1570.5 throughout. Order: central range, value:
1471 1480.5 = 0.12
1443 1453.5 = 0.01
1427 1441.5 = 0.00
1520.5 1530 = 0.02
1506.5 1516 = 0.03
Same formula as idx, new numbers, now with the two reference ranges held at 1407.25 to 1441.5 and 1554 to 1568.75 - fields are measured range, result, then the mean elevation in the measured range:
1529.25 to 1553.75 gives 0.1 km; 14.9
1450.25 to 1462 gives 0.7 km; 13.9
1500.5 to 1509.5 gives 0.3 km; 14.3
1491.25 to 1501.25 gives 0.4 km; 14.3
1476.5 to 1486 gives 0.6 km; 13.9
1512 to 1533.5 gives 0.4 km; 14.6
